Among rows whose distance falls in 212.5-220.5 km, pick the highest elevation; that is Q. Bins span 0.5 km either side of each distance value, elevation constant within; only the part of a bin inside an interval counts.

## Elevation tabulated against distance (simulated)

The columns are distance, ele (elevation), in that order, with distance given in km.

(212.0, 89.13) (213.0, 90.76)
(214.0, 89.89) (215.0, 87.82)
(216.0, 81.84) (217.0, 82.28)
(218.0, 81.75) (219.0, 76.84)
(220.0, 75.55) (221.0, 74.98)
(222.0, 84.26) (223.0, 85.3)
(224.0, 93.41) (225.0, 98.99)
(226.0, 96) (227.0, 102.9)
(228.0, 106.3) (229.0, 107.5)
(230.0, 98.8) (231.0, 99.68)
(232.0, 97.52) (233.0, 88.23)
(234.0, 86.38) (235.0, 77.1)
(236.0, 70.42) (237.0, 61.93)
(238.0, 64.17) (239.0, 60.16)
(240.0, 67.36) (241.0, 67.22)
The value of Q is 90.76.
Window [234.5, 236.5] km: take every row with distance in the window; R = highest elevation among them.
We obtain 77.1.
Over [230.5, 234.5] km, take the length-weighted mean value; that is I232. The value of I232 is 93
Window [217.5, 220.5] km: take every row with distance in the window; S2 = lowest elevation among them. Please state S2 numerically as 75.55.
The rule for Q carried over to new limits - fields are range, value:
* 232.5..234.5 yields 88.23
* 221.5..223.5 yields 85.3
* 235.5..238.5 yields 70.42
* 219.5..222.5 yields 84.26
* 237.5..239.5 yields 64.17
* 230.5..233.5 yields 99.68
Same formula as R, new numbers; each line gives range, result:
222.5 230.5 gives 107.5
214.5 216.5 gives 87.82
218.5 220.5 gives 76.84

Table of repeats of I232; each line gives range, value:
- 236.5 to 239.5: 62.1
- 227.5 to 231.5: 103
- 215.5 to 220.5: 79.7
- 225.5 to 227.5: 99.5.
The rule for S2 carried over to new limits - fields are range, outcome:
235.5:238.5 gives 61.93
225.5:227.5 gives 96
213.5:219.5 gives 76.84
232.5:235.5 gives 77.1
